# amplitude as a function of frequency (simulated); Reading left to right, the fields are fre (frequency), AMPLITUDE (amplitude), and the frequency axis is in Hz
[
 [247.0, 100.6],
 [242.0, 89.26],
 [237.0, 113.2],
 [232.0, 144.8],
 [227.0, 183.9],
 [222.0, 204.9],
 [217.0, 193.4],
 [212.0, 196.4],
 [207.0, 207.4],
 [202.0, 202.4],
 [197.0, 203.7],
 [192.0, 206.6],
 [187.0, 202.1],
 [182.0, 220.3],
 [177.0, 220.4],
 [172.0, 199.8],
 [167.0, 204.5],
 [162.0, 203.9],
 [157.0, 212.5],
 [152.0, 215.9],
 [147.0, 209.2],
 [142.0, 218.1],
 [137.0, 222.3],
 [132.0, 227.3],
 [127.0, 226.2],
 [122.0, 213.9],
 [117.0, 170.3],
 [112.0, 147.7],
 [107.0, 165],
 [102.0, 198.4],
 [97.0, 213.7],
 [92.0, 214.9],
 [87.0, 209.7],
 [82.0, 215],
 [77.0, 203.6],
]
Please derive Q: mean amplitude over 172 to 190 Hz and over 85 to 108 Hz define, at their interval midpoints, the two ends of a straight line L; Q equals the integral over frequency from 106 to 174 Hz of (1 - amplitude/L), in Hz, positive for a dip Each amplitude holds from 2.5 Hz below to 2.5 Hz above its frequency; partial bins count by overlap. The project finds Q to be 1.3 Hz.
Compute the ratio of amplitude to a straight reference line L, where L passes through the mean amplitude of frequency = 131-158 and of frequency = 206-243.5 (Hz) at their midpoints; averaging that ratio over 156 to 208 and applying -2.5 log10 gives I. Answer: -0.08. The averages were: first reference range 217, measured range 207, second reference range 167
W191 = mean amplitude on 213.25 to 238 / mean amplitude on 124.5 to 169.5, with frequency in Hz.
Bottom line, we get 0.80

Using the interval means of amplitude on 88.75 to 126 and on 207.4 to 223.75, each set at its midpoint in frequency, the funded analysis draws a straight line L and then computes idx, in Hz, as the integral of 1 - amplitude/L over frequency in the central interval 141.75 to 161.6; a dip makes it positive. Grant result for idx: -1.84 Hz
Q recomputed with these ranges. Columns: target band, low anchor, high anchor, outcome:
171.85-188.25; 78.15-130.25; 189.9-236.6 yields -1.7 Hz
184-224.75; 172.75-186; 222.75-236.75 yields -3.1 Hz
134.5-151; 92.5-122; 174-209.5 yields -1.8 Hz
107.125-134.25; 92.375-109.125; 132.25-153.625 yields 1.7 Hz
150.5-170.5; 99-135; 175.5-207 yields -0.6 Hz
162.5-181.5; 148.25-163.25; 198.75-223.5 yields -0.1 Hz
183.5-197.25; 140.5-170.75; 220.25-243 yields -1.8 Hz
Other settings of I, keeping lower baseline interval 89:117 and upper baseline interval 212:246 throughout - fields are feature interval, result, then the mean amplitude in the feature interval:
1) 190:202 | -0.24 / 205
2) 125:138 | -0.25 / 226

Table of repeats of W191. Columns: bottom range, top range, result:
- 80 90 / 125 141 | 1.06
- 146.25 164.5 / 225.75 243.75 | 0.62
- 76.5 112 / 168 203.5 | 1.04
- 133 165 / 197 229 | 0.93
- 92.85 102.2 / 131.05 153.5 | 1.04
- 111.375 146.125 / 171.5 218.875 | 0.99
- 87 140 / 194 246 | 0.86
